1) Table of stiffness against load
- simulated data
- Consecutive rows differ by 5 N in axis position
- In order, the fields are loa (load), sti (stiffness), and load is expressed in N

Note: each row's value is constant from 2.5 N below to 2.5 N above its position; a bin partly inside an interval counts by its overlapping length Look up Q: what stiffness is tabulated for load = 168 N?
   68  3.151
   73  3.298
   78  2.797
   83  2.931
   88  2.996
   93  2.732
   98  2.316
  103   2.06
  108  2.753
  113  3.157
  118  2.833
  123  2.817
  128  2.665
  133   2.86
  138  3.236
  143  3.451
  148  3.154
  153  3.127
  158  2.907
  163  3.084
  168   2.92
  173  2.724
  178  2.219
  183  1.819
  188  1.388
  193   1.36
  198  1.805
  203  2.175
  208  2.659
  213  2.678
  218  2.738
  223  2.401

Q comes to 2.92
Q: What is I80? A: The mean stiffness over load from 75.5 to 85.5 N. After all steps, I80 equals 2.86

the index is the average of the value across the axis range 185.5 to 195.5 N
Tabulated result 1.37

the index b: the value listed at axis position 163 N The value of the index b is 3.084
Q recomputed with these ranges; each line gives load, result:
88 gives 2.996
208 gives 2.659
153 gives 3.127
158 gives 2.907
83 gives 2.931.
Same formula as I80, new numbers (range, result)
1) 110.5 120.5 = 3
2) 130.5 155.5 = 3.17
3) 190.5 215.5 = 2.14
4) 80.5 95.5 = 2.89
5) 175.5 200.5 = 1.72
